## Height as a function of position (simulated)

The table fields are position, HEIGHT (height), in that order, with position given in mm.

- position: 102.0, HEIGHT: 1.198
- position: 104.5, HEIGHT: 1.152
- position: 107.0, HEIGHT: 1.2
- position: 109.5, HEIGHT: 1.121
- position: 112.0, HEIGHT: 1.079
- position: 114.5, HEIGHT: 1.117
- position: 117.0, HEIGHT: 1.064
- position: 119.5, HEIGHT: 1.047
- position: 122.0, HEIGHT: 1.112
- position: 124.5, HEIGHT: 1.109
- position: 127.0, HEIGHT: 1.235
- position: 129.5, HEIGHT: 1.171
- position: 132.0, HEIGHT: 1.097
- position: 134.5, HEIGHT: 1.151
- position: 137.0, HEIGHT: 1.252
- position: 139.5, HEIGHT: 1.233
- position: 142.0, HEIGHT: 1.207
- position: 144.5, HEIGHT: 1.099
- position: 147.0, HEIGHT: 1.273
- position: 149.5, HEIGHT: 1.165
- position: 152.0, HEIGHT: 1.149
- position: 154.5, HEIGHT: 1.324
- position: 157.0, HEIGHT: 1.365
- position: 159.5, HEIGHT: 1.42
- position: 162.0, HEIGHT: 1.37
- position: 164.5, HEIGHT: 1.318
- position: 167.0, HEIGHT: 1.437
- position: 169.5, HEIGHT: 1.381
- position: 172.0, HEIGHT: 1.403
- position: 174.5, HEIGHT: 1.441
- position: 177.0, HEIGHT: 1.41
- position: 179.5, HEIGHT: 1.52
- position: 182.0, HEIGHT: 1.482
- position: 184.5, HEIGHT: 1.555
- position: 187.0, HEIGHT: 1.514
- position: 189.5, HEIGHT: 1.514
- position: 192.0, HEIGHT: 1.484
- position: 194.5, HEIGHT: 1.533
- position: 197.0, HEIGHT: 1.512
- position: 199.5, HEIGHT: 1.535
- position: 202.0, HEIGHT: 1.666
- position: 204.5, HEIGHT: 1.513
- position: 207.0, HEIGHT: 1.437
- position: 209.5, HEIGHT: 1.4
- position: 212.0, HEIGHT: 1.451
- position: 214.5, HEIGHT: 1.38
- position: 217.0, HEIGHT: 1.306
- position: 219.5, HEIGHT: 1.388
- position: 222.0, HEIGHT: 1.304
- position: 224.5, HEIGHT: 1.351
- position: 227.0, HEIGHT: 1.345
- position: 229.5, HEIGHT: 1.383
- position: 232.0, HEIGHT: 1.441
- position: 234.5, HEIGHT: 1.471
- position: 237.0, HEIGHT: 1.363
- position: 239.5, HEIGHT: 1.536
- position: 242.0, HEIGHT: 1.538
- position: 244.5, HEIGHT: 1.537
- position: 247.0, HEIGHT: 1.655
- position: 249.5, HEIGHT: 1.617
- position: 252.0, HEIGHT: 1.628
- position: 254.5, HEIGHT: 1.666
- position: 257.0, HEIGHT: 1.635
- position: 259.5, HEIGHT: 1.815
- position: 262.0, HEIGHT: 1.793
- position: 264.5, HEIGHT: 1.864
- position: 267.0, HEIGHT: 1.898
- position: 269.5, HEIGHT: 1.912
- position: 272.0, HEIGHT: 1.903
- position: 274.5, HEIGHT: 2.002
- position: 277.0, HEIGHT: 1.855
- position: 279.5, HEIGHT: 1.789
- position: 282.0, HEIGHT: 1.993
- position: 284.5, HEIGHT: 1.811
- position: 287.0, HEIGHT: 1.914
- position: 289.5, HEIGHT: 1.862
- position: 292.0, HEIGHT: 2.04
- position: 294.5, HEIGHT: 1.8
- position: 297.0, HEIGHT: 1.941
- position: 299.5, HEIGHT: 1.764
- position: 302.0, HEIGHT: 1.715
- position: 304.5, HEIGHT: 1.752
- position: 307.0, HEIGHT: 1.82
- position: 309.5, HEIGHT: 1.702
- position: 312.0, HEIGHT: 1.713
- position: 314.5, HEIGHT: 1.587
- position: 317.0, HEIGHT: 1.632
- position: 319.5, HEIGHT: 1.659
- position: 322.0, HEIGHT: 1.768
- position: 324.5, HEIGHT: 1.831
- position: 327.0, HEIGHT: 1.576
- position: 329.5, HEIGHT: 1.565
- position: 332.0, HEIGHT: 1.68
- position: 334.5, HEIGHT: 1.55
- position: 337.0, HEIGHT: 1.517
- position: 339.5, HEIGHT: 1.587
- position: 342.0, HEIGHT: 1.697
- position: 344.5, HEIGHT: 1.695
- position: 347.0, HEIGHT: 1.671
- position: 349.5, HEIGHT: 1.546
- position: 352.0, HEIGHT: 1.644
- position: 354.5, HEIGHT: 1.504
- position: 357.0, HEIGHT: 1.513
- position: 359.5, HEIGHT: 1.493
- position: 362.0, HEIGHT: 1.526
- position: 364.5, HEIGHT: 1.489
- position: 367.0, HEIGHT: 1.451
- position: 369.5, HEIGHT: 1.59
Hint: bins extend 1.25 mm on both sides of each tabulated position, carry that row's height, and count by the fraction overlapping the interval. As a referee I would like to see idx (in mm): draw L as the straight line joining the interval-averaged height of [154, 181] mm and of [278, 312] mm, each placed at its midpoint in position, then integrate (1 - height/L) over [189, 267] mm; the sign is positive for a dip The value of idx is 4.0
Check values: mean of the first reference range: 1.4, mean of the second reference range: 1.83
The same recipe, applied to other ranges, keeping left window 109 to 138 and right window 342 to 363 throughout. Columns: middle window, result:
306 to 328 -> -2.73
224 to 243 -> -1.18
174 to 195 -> -4.13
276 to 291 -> -4.45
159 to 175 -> -2.34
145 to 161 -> -1.18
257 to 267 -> -2.90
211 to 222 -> -0.49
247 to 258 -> -2.02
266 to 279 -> -4.42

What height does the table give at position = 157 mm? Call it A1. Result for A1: 1.365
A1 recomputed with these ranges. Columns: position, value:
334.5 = 1.55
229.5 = 1.383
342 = 1.697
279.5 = 1.789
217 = 1.306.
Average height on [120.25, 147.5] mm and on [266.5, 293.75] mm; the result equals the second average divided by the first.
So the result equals 1.6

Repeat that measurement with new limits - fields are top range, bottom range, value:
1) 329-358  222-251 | 1.09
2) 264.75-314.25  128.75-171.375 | 1.46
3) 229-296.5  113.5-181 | 1.38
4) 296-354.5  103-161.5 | 1.42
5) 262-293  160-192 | 1.31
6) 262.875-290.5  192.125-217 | 1.28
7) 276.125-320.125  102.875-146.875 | 1.57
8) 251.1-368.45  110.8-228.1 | 1.29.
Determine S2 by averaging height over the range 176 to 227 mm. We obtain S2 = 1.46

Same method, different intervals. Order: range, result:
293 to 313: 1.78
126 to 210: 1.37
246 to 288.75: 1.81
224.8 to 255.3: 1.51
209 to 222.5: 1.37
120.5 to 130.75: 1.15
